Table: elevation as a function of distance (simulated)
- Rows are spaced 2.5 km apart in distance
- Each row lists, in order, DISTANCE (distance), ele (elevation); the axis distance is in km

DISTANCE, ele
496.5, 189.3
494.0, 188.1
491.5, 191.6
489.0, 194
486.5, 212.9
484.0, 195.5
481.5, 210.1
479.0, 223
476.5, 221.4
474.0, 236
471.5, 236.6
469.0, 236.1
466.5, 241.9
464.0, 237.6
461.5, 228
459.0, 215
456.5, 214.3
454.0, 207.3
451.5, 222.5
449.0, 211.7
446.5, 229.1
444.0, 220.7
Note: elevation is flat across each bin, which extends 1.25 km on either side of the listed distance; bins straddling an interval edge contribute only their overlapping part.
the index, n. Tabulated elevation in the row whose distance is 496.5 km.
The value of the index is 189.3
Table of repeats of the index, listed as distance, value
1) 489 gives 194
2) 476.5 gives 221.4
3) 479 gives 223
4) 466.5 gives 241.9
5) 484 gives 195.5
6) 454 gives 207.3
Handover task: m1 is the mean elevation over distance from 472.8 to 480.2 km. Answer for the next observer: 227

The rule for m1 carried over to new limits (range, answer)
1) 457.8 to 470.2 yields 232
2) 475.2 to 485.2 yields 213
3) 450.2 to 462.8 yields 217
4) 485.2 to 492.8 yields 199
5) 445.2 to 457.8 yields 217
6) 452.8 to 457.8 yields 211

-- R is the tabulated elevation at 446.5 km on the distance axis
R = 229.1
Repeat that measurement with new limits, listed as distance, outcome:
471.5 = 236.6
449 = 211.7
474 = 236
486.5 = 212.9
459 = 215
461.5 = 228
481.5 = 210.1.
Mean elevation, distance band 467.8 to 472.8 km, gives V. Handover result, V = 236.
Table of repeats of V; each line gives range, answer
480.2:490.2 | 203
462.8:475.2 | 238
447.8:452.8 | 217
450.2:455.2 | 215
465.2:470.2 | 239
